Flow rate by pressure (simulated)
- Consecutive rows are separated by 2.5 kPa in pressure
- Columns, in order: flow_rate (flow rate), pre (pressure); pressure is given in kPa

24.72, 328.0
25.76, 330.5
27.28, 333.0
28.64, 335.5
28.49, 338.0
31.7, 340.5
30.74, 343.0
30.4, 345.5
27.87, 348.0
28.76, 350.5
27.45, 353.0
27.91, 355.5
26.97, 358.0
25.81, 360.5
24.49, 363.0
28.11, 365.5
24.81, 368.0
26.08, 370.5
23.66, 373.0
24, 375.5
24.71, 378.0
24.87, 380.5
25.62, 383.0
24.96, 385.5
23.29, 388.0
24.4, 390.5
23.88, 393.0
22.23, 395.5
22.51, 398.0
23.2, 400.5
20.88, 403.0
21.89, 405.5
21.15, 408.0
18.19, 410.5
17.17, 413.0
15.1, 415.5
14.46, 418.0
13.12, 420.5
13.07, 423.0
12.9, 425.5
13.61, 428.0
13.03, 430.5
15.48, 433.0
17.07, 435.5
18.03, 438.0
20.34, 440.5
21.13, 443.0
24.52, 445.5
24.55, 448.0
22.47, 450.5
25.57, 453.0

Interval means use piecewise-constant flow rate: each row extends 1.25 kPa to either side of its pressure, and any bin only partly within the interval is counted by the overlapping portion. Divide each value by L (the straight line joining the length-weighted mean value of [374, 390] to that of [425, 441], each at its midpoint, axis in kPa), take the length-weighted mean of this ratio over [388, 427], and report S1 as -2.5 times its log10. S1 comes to 0.07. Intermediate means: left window 24.6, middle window 19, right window 15.7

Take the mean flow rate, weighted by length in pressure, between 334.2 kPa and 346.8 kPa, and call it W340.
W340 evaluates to 30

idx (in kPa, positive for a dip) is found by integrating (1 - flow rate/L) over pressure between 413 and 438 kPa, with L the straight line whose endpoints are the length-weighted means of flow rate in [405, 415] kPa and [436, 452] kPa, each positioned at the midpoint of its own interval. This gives 7.1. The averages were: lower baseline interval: 19.1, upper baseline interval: 21.7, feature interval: 14.5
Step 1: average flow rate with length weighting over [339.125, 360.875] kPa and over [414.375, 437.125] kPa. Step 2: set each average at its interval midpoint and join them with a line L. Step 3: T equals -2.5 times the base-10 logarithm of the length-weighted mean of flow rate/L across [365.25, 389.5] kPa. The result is -0.06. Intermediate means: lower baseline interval 28.7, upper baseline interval 14.3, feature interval 24.9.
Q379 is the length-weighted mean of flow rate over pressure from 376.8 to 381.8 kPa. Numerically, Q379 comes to 24.8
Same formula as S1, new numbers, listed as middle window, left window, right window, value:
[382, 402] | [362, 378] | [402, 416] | -0.09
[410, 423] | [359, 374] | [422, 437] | 0.10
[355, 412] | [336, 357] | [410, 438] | -0.09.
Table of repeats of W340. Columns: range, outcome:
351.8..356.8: 27.7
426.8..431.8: 13.3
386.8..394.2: 23.9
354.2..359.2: 27.4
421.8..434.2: 13.6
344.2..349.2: 29.2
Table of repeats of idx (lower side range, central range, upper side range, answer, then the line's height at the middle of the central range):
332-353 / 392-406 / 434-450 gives 1.2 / 24.5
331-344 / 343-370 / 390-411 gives -0.4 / 27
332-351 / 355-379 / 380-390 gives 0.9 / 26.6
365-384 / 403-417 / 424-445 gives 1.0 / 20.1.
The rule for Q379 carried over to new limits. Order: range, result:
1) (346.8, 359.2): 27.8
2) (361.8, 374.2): 25.4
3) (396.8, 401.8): 22.8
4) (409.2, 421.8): 15.6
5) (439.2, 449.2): 22.6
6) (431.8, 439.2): 16.9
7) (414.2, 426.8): 13.7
